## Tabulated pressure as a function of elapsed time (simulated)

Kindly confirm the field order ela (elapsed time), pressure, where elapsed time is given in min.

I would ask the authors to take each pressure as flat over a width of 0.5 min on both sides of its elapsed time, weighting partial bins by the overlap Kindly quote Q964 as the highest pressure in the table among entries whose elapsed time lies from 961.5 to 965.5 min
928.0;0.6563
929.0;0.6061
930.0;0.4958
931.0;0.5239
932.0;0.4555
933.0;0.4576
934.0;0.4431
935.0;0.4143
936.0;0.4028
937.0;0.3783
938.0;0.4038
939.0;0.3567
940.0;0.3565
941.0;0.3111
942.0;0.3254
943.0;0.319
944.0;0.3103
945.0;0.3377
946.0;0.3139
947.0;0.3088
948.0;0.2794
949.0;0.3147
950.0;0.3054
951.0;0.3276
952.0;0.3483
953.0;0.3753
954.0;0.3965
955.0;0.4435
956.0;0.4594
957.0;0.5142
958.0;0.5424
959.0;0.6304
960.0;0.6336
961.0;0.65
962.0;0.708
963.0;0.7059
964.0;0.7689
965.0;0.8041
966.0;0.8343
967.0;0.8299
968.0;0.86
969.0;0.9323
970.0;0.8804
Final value 0.8041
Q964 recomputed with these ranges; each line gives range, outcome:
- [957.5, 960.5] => 0.6336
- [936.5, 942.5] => 0.4038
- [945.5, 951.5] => 0.3276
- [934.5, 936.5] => 0.4143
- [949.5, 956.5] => 0.4594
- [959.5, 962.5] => 0.708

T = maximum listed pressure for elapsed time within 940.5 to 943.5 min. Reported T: 0.3254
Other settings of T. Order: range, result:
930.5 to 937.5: 0.5239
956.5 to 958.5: 0.5424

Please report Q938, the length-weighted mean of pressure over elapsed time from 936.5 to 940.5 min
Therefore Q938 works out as 0.374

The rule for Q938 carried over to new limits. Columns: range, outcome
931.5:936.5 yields 0.435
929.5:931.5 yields 0.51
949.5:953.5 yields 0.339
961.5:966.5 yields 0.764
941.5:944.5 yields 0.318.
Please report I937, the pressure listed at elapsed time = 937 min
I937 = 0.3783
